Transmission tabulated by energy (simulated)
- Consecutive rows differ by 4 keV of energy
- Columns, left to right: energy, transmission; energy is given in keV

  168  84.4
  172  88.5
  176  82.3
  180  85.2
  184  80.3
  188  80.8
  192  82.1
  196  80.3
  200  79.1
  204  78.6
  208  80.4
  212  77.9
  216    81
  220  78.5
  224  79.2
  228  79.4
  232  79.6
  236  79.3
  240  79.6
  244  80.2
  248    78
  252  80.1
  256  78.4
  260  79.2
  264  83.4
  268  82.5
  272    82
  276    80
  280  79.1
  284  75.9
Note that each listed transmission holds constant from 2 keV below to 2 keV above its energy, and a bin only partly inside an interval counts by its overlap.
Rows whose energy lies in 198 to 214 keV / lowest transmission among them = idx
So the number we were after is 77.9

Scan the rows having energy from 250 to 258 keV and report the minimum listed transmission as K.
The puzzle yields 78.4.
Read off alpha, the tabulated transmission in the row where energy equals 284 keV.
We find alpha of 75.9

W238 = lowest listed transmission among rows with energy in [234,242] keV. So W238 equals 79.3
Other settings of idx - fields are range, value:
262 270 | 82.5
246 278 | 78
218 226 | 78.5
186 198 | 80.3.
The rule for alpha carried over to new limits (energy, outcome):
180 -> 85.2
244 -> 80.2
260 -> 79.2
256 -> 78.4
